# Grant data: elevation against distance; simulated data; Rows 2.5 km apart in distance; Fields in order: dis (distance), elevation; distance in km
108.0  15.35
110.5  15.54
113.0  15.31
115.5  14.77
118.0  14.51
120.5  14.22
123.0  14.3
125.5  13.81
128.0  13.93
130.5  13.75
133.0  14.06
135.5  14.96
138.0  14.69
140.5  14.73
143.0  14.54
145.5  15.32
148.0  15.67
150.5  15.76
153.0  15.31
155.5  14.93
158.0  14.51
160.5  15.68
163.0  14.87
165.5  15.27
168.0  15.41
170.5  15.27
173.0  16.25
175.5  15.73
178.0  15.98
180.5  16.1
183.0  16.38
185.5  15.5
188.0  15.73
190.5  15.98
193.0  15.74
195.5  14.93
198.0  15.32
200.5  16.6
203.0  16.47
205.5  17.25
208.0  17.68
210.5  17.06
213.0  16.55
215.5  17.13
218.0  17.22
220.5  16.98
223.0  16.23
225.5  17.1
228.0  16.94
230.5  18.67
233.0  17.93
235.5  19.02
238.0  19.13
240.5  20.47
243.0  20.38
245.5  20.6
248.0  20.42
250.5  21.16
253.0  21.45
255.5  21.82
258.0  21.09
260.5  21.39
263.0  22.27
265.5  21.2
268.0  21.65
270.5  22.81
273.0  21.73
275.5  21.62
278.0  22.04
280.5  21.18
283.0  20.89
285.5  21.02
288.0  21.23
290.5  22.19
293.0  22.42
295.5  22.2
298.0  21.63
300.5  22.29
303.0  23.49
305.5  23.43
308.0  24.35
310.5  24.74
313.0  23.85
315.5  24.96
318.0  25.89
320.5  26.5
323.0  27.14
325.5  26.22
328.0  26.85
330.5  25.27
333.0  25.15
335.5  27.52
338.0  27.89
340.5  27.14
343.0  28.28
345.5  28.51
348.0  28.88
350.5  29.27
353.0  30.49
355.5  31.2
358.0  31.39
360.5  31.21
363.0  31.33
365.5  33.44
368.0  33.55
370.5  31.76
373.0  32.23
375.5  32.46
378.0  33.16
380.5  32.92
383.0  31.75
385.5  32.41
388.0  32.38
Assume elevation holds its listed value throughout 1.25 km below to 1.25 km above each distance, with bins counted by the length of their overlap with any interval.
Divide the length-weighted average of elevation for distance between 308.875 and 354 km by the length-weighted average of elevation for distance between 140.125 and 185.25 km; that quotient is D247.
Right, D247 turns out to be 1.7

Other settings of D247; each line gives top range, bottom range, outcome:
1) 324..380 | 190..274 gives 1.58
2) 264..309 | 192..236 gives 1.31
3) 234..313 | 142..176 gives 1.42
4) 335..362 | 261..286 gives 1.35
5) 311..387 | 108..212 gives 1.90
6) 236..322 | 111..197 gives 1.46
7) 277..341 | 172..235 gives 1.45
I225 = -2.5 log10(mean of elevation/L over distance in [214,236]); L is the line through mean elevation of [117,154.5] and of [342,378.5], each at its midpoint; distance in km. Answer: 0.21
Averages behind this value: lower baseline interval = 14.6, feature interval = 17.4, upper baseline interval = 31.1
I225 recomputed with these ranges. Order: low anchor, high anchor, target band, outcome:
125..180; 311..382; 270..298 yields 0.13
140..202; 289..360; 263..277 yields 0.02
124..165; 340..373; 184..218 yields 0.16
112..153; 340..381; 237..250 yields 0.12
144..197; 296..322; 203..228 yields 0.08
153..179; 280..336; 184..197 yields 0.08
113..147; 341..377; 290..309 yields 0.17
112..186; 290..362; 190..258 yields 0.10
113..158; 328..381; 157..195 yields 0.12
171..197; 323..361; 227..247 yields 0.05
